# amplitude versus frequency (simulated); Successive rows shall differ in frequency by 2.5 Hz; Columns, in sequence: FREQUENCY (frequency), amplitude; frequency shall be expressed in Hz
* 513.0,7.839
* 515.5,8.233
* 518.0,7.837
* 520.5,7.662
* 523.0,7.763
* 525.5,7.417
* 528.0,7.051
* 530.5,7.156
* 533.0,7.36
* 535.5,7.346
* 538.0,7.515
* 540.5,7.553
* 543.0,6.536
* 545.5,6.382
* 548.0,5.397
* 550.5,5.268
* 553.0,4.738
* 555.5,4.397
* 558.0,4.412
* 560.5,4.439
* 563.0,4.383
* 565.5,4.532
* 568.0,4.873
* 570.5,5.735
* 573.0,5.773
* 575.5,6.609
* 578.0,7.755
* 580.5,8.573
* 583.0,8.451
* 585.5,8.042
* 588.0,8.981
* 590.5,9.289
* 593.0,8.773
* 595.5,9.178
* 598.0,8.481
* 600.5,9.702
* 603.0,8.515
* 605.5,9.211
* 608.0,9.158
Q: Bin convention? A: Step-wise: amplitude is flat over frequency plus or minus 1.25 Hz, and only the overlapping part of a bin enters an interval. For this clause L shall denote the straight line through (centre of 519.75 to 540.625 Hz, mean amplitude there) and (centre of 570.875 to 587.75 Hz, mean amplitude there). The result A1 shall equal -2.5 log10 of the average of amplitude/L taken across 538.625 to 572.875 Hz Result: 0.36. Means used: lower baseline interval 7.41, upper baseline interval 7.53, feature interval 5.34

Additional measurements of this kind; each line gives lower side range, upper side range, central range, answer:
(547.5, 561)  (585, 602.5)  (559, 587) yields 0.09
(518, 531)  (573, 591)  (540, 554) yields 0.28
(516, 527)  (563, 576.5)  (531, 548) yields -0.02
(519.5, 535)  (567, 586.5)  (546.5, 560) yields 0.43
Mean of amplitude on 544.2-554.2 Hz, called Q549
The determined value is 5.46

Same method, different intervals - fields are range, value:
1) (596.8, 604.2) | 8.9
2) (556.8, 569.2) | 4.53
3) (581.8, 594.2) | 8.71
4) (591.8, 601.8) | 9.03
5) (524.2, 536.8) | 7.27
